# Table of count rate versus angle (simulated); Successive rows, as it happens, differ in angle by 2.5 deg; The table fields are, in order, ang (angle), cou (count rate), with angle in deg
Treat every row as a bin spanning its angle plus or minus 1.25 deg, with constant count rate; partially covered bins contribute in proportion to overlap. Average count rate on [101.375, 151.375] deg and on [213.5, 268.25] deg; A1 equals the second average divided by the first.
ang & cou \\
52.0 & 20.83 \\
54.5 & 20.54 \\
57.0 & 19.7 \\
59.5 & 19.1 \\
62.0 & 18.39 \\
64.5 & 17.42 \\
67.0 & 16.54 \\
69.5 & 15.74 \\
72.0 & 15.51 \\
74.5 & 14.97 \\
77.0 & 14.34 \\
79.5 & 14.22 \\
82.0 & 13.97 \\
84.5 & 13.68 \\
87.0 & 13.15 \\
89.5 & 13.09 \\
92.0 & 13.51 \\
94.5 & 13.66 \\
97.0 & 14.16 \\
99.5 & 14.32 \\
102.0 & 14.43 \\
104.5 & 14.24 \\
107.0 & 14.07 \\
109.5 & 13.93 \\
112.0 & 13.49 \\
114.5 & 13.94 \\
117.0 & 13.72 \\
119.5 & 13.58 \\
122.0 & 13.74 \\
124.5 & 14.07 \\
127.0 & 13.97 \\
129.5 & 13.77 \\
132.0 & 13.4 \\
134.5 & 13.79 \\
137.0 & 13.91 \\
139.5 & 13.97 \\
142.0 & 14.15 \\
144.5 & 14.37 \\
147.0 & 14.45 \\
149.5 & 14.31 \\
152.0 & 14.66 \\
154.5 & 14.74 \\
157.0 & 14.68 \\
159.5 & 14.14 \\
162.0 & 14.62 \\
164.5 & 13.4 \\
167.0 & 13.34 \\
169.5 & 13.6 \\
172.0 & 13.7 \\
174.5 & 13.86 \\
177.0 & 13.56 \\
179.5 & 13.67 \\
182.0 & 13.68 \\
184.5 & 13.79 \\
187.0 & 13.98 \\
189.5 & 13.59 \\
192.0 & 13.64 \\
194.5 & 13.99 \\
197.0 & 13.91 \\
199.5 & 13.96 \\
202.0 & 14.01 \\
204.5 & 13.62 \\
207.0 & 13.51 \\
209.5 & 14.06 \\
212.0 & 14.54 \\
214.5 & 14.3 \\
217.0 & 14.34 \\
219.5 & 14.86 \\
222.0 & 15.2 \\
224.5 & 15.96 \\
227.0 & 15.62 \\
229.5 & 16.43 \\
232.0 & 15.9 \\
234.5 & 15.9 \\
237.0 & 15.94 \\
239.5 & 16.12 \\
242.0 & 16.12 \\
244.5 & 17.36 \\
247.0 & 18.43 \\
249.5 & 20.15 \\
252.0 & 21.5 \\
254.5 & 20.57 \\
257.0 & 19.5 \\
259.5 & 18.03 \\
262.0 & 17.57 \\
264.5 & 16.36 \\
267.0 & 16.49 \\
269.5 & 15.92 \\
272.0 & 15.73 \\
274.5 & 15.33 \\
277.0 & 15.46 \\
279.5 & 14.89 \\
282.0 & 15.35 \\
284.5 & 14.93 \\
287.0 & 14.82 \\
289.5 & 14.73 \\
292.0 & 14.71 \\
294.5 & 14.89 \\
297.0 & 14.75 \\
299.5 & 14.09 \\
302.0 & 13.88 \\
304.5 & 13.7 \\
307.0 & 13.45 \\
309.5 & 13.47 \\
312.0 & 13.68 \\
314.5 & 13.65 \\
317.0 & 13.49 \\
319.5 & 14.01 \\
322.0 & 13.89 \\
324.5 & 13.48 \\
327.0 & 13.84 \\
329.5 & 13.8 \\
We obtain 1.21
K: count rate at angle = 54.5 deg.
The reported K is 20.54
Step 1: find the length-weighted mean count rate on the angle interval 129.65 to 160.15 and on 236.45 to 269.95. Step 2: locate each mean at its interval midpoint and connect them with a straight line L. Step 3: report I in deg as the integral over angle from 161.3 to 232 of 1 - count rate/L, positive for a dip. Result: 7.9 deg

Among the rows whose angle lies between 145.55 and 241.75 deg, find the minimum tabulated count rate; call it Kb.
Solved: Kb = 13.34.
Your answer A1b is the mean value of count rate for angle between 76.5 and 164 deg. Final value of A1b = 14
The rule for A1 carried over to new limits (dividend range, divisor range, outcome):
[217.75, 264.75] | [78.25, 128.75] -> 1.24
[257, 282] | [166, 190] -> 1.19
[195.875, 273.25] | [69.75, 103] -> 1.15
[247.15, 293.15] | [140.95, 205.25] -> 1.20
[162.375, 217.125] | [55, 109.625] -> 0.91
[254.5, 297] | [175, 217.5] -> 1.15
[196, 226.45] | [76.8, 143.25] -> 1.04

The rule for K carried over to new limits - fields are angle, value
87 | 13.15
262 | 17.57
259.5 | 18.03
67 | 16.54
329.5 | 13.8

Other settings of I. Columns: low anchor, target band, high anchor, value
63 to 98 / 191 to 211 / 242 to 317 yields 2.03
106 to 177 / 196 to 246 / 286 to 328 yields -3.96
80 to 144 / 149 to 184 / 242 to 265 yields 3.86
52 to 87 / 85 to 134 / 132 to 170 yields 4.88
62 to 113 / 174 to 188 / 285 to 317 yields 0.60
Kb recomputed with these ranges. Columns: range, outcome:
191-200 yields 13.64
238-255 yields 16.12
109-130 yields 13.49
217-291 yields 14.34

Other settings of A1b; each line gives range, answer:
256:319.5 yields 15.1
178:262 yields 15.7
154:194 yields 13.9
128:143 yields 13.8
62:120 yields 14.4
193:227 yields 14.4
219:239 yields 15.8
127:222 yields 14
